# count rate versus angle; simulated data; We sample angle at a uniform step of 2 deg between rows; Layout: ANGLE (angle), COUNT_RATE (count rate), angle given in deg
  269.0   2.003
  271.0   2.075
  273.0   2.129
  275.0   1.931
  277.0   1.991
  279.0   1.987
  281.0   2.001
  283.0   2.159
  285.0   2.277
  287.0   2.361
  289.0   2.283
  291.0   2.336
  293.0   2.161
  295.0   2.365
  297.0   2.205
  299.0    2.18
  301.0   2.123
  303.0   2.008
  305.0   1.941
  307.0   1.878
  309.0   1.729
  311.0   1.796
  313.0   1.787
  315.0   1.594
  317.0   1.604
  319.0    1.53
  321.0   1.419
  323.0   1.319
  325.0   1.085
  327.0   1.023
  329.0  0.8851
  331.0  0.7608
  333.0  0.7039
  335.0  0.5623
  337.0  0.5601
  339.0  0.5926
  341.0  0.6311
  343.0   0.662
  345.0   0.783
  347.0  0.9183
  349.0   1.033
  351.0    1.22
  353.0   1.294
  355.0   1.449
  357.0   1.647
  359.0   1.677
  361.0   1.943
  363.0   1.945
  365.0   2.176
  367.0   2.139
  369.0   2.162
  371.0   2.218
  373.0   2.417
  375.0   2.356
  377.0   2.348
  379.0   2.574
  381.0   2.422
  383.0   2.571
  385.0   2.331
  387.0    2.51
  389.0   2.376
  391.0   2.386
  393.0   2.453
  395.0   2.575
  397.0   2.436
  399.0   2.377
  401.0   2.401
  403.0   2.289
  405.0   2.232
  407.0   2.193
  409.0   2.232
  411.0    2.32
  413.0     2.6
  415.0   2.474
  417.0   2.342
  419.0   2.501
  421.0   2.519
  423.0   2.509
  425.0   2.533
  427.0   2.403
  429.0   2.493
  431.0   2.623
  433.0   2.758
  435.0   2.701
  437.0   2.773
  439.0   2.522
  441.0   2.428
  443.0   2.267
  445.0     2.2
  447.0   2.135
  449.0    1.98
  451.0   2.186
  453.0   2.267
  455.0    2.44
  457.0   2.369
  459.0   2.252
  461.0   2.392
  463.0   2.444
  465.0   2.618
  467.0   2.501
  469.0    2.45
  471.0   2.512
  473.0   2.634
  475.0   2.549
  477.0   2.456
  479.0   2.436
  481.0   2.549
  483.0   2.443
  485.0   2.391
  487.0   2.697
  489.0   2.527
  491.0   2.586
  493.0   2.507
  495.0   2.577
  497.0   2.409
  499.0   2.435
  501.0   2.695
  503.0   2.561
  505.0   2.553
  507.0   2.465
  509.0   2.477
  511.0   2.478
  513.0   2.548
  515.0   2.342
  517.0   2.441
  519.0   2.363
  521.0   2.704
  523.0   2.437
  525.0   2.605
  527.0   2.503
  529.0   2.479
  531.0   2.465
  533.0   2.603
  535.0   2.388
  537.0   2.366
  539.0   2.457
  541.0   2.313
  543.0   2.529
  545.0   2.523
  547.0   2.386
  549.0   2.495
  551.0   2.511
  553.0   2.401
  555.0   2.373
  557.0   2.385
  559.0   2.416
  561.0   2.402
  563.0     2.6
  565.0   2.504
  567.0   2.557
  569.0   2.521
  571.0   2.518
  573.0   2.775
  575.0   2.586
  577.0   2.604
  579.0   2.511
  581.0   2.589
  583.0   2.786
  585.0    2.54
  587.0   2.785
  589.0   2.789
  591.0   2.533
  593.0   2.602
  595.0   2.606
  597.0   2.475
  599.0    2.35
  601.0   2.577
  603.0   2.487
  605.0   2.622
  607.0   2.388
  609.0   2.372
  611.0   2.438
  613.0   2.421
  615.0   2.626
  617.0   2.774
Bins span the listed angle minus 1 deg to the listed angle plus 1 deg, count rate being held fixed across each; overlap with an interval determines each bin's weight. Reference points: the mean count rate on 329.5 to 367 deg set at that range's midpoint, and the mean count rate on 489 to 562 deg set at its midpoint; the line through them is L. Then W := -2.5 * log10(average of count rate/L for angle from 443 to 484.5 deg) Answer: -0.18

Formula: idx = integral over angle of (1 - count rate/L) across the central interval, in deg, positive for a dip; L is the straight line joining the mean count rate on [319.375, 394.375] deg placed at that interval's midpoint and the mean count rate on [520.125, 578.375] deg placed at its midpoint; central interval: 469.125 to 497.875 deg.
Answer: -4.2 deg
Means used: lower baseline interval 1.61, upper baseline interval 2.5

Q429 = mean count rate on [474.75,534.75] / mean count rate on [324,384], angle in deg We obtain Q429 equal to 1.68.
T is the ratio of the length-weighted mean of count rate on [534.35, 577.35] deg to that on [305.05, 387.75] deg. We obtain 1.6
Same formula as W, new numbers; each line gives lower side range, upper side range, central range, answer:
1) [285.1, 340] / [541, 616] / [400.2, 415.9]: -0.21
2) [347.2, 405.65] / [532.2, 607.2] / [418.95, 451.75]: -0.09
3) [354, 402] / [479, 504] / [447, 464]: 0.07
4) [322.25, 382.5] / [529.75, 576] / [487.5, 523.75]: -0.12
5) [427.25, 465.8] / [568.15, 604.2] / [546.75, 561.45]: 0.06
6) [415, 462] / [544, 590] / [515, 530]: 0.00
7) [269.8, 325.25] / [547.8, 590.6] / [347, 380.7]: 0.11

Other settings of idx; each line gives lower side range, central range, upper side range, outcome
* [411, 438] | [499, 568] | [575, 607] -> 2.46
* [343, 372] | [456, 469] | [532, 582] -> -2.33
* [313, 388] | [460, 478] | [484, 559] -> -2.54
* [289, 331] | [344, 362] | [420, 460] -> 5.85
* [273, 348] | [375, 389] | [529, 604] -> -4.59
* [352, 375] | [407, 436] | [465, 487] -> -3.37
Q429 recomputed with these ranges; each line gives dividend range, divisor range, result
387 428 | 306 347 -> 2.11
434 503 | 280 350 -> 1.61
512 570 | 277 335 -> 1.41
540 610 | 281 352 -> 1.68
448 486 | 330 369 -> 1.98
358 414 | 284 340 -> 1.43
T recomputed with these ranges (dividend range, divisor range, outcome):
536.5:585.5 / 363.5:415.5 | 1.06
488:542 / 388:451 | 1.03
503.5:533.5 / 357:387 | 1.12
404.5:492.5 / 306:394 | 1.50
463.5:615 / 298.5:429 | 1.35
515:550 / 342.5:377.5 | 1.46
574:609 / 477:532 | 1.03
